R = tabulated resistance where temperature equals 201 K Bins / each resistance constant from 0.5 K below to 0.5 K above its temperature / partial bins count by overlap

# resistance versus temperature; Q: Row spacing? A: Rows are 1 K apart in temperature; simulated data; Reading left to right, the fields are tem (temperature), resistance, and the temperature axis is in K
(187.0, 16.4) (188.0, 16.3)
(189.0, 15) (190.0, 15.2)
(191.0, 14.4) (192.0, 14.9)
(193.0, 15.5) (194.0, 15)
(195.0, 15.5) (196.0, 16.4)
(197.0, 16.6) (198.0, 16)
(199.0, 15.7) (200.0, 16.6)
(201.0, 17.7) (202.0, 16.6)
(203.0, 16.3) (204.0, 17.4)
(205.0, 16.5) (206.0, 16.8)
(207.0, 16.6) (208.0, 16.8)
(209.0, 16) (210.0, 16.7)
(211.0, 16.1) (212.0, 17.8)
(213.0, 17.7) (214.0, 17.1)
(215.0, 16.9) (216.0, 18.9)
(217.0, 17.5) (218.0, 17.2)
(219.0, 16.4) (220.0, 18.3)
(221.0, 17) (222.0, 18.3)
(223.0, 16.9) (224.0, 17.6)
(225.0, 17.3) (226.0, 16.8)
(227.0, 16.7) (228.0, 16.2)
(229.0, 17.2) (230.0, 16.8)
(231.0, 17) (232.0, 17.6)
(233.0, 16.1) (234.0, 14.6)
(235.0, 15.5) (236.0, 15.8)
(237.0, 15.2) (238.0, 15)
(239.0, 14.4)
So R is 17.7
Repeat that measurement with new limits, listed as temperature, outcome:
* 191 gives 14.4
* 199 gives 15.7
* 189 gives 15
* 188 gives 16.3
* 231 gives 17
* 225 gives 17.3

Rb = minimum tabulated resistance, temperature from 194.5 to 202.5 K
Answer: 15.5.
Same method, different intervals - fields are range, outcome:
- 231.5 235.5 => 14.6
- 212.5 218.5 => 16.9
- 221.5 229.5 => 16.2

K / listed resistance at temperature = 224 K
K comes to 17.6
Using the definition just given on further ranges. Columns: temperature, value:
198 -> 16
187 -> 16.4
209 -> 16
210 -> 16.7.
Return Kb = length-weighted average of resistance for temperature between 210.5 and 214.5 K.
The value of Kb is 17.2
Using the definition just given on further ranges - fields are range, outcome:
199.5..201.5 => 17.1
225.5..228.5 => 16.6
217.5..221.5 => 17.2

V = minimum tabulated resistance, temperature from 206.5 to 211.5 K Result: 16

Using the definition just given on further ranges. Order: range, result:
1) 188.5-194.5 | 14.4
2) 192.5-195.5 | 15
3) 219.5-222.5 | 17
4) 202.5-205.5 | 16.3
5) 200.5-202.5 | 16.6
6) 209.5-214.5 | 16.1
